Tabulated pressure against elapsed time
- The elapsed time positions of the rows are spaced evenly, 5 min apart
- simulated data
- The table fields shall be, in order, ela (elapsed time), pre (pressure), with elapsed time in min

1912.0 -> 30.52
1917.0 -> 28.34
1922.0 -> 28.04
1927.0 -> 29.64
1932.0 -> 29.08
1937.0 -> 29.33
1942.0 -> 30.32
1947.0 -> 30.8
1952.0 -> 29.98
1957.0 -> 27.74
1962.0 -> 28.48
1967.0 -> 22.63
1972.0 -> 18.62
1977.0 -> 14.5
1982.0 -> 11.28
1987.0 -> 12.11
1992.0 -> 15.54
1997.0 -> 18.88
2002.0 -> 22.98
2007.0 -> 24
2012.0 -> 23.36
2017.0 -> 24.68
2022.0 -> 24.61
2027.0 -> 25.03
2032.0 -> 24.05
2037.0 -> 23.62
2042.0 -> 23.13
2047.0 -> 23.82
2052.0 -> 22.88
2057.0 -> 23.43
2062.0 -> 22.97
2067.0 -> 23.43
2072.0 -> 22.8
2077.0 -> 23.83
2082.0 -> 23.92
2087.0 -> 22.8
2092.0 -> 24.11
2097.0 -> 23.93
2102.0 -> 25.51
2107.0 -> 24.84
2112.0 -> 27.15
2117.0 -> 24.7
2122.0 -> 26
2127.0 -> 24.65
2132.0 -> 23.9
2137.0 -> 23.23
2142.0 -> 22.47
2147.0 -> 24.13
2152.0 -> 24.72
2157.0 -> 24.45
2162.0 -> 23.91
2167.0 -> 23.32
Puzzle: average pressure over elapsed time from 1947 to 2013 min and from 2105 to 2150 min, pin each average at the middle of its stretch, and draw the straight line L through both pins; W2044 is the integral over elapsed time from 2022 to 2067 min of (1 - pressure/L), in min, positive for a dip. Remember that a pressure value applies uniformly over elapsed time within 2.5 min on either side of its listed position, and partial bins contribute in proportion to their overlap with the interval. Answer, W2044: -2.11 min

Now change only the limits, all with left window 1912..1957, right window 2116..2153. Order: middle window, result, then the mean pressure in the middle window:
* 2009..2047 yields 4.1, 24.1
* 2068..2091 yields 2.0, 23.4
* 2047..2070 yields 2.6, 23.2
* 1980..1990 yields 5.8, 11.9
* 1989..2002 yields 4.5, 18.1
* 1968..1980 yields 4.8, 17.1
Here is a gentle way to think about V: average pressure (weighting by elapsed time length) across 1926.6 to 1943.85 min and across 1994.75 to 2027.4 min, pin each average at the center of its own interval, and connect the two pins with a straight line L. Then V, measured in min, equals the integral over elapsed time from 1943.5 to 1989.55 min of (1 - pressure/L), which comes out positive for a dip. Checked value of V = 8.98 min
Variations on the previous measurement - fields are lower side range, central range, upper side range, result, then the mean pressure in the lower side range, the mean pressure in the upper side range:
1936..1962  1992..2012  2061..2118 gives 4.5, 29.5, 24.2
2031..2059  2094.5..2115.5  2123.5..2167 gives -1.4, 23.5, 23.9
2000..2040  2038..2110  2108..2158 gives 1.8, 24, 24.6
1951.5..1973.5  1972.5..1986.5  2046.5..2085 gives 6.4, 25.4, 23.4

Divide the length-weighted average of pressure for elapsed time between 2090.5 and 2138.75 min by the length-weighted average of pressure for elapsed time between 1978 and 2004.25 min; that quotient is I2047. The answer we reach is 1.55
